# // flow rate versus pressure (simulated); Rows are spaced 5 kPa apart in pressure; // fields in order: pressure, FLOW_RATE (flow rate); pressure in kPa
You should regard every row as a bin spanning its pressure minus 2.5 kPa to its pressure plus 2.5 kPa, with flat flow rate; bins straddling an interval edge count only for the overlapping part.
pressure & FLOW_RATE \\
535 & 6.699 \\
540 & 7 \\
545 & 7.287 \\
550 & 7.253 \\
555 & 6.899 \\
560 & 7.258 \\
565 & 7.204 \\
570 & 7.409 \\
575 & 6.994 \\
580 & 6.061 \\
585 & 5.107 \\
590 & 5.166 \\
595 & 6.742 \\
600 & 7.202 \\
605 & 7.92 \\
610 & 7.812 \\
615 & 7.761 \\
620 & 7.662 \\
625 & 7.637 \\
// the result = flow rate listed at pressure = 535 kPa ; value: 6.699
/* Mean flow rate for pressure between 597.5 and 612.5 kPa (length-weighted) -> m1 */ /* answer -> 7.64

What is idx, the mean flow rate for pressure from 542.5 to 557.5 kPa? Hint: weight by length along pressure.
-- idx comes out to 7.15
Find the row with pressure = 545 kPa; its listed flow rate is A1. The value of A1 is 7.287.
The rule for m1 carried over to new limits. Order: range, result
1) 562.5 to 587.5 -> 6.55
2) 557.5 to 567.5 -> 7.23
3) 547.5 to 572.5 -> 7.2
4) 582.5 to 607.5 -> 6.43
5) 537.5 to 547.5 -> 7.14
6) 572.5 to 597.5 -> 6.01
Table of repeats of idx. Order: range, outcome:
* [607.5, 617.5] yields 7.79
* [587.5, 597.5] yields 5.95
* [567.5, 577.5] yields 7.2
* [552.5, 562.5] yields 7.08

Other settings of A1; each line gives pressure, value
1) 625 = 7.637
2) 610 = 7.812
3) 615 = 7.761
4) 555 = 6.899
